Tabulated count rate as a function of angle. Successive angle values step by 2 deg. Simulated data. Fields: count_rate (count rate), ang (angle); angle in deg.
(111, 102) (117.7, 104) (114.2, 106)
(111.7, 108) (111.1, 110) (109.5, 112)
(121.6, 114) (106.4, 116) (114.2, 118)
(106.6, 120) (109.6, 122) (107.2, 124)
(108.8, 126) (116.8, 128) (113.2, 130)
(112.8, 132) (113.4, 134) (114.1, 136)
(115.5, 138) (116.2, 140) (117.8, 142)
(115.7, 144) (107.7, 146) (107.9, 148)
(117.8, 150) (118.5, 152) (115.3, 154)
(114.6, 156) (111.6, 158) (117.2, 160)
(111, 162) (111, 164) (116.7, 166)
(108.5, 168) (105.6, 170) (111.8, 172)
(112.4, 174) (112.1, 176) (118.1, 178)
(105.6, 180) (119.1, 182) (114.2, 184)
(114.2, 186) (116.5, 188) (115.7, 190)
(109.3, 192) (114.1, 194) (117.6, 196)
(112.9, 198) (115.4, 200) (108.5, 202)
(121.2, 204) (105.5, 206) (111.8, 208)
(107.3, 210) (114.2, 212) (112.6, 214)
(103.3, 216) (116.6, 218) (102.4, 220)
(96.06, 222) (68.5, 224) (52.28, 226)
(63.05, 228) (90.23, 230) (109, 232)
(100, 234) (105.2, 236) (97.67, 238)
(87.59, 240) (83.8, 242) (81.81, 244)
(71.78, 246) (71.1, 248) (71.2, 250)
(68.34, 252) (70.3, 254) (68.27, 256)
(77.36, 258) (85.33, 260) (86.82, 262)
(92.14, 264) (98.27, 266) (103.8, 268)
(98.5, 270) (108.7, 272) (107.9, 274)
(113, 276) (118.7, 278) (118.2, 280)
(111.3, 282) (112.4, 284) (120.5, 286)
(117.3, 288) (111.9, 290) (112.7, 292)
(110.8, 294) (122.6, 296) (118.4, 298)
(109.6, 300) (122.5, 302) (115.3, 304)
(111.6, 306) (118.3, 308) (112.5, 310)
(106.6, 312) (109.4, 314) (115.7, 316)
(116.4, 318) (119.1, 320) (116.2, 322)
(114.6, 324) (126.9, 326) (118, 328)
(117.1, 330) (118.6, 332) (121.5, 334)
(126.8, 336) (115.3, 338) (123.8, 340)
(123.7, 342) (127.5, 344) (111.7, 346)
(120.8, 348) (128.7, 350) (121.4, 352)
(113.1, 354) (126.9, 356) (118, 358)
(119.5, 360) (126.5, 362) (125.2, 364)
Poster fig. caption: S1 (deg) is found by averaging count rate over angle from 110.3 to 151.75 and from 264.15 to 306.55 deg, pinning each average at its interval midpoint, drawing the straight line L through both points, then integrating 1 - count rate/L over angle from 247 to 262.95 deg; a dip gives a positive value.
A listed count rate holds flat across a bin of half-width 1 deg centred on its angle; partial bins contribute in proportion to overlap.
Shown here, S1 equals 5.3 deg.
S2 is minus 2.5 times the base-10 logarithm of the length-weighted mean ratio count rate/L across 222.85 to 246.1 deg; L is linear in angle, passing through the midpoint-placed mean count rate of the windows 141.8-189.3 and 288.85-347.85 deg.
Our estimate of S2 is 0.331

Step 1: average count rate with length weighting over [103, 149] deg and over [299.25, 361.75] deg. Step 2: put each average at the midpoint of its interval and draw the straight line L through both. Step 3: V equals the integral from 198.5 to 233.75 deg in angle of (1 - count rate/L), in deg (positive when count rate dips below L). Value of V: 4.6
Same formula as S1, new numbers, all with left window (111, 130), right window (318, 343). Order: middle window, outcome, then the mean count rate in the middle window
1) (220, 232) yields 3.8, 79.3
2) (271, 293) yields 0.8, 114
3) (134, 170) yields -0.4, 114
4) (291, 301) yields 0.3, 115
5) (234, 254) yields 5.8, 82.4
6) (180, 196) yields 0.0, 114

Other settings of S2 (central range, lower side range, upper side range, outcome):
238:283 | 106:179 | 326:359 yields 0.282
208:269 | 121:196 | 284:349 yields 0.281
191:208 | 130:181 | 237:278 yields -0.108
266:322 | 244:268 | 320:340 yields -0.140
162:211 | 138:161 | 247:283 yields -0.051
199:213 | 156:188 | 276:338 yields 0.016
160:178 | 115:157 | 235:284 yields -0.045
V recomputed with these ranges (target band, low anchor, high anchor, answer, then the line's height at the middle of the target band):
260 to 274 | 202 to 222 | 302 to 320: 1.79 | 112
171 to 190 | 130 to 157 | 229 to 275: -1.51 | 106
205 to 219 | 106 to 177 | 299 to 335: 0.47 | 114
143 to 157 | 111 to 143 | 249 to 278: -0.64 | 109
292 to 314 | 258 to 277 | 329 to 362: -1.20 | 109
